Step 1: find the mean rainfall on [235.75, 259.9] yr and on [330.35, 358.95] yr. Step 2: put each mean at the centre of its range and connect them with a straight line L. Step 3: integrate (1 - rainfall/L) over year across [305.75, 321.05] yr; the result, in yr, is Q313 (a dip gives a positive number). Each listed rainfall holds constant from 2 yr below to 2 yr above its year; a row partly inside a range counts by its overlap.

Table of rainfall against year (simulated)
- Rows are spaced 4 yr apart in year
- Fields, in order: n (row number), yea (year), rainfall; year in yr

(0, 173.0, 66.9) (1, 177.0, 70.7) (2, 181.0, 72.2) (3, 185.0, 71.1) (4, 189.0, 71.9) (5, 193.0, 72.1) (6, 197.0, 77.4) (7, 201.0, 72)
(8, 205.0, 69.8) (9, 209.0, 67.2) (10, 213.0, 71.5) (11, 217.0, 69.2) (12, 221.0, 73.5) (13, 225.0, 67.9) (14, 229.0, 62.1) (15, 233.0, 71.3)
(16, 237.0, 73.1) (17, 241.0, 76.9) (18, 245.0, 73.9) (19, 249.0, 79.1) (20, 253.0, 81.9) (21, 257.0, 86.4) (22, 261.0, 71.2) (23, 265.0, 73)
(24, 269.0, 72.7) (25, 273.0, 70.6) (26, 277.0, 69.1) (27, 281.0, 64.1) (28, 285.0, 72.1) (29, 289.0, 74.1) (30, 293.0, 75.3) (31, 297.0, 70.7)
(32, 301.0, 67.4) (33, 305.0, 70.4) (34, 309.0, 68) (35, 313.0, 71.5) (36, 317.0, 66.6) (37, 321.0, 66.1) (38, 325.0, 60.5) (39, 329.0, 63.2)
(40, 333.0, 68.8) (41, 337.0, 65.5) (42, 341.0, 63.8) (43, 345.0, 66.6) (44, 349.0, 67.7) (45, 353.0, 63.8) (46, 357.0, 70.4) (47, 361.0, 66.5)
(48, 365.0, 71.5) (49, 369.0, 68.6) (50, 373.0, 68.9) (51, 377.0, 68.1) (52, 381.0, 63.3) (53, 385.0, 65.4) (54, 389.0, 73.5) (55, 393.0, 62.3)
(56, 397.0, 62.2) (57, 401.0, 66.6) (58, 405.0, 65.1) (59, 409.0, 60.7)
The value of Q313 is 0.4 yr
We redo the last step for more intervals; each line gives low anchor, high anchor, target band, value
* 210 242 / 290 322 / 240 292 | -3.1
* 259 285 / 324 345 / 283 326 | -1.3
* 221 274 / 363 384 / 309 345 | 2.2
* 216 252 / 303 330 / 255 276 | -1.3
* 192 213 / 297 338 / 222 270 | -2.9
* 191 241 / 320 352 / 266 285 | -0.4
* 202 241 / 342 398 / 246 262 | -2.4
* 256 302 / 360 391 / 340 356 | 0.8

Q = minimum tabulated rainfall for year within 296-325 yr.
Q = 60.5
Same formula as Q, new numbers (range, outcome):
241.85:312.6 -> 64.1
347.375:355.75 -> 63.8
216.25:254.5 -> 62.1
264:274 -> 70.6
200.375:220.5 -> 67.2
